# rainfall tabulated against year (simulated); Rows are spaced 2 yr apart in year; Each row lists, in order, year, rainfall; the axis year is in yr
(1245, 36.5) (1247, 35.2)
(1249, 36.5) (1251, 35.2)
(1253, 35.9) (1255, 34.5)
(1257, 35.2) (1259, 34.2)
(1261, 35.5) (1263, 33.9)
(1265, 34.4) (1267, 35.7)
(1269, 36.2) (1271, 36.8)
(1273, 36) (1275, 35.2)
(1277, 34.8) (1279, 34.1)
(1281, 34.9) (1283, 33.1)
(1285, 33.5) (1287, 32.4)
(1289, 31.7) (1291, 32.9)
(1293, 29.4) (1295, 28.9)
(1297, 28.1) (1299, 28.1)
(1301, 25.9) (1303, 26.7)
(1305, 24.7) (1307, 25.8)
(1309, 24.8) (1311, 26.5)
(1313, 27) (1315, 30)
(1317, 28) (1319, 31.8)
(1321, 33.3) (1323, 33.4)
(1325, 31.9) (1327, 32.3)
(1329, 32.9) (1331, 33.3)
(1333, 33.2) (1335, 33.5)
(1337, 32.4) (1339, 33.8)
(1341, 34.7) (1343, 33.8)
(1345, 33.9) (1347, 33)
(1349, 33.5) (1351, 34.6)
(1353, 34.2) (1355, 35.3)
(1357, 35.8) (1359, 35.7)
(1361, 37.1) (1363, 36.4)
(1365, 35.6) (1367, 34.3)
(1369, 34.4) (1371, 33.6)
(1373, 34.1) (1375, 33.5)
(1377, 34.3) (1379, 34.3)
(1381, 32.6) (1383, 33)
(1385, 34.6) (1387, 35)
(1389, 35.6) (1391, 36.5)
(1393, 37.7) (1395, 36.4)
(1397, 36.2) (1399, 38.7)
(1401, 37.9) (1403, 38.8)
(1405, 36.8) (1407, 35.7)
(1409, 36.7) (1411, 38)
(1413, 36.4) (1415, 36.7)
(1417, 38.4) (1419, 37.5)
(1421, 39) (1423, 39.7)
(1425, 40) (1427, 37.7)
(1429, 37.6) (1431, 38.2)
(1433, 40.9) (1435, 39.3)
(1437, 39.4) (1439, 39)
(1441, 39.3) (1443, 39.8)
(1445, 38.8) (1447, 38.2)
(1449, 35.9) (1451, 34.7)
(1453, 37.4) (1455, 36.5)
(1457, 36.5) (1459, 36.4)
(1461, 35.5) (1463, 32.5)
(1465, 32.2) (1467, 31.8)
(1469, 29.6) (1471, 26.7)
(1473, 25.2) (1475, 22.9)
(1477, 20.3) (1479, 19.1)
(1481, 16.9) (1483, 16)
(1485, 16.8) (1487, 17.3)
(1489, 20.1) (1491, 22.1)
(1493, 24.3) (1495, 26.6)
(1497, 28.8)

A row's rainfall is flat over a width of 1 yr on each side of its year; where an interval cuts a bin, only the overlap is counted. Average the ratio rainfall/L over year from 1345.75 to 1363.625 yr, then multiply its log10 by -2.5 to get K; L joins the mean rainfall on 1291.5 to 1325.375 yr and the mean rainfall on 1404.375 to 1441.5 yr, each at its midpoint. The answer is -0.08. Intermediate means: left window 28.5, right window 38.2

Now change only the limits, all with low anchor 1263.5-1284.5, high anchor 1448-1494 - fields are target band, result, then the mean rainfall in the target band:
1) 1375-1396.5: -0.14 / 35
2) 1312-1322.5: 0.11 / 30.2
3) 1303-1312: 0.30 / 25.6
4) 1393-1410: -0.23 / 37.2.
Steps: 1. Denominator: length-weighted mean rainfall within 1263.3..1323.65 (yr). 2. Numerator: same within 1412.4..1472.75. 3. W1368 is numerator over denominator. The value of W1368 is 1.17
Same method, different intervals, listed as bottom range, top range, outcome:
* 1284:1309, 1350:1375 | 1.21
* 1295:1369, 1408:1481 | 1.10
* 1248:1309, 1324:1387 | 1.05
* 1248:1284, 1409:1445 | 1.10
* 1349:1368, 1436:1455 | 1.07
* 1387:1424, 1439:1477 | 0.90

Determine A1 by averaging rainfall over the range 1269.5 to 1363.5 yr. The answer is 32.1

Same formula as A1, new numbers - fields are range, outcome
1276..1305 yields 30.8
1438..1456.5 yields 37.7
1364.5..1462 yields 36.8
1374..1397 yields 34.9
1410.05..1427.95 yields 38.2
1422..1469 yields 37.1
